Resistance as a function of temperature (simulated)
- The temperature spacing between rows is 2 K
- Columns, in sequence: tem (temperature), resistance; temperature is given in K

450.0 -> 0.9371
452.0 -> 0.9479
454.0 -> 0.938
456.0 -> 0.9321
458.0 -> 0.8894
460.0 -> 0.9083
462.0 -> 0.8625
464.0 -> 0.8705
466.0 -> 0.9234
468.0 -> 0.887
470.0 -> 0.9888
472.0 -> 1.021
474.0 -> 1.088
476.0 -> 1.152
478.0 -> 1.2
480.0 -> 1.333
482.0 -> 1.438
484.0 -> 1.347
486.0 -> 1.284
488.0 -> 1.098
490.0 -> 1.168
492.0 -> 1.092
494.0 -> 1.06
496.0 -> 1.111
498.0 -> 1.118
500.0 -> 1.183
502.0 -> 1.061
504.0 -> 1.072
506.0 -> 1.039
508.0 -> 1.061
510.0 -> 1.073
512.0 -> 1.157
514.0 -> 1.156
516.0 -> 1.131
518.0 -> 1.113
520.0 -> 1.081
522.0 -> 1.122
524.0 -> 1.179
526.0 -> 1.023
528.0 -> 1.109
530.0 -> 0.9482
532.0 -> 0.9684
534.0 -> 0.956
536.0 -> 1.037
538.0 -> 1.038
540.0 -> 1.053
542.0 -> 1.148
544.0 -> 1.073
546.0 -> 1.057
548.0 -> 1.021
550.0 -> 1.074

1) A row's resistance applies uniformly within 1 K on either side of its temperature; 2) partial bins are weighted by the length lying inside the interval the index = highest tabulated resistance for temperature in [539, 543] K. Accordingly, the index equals 1.148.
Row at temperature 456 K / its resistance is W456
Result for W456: 0.9321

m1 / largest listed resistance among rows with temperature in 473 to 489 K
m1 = 1.438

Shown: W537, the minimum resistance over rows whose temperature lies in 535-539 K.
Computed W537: 1.037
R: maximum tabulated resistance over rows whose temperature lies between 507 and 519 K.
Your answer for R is 1.157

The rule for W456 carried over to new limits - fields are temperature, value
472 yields 1.021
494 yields 1.06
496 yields 1.111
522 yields 1.122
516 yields 1.131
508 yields 1.061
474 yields 1.088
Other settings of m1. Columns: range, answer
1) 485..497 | 1.284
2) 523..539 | 1.179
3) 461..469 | 0.9234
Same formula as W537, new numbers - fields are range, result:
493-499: 1.06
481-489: 1.098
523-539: 0.9482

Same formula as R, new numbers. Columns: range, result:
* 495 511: 1.183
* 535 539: 1.038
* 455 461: 0.9321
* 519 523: 1.122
